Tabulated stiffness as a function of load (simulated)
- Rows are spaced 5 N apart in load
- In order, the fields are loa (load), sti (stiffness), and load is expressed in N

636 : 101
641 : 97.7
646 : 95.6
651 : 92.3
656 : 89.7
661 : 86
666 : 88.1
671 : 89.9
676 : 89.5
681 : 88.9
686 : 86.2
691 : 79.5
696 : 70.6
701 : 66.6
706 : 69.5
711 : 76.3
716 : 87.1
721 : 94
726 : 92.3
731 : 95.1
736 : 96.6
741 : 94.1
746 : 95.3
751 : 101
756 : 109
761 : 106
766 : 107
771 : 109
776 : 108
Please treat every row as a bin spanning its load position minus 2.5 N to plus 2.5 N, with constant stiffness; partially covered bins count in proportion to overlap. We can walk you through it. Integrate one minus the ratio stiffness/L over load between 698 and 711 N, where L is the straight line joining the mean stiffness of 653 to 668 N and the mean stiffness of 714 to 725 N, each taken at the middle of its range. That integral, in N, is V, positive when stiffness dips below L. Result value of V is 3.0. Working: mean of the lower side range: 88.1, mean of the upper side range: 90.9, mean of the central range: 69.7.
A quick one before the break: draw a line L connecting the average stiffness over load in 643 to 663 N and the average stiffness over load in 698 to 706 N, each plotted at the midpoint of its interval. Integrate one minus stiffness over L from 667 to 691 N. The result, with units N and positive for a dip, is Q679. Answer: -2.7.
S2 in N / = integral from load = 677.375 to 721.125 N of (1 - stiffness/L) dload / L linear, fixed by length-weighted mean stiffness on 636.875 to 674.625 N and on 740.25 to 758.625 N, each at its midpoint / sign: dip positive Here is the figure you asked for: 7.5 N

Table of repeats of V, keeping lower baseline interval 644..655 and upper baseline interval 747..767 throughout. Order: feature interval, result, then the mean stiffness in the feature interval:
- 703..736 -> 4.80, 86.3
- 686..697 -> 2.20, 78.2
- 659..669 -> 0.80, 87.2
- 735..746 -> 0.85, 95.2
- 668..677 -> 0.58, 89.6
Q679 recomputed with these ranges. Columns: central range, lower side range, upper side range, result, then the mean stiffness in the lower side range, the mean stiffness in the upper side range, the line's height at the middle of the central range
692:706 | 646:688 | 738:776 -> 3.6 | 89.3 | 103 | 94.3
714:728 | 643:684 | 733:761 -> 0.8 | 90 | 99.7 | 96.7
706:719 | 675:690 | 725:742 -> 1.7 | 87.2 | 94.8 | 91.6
